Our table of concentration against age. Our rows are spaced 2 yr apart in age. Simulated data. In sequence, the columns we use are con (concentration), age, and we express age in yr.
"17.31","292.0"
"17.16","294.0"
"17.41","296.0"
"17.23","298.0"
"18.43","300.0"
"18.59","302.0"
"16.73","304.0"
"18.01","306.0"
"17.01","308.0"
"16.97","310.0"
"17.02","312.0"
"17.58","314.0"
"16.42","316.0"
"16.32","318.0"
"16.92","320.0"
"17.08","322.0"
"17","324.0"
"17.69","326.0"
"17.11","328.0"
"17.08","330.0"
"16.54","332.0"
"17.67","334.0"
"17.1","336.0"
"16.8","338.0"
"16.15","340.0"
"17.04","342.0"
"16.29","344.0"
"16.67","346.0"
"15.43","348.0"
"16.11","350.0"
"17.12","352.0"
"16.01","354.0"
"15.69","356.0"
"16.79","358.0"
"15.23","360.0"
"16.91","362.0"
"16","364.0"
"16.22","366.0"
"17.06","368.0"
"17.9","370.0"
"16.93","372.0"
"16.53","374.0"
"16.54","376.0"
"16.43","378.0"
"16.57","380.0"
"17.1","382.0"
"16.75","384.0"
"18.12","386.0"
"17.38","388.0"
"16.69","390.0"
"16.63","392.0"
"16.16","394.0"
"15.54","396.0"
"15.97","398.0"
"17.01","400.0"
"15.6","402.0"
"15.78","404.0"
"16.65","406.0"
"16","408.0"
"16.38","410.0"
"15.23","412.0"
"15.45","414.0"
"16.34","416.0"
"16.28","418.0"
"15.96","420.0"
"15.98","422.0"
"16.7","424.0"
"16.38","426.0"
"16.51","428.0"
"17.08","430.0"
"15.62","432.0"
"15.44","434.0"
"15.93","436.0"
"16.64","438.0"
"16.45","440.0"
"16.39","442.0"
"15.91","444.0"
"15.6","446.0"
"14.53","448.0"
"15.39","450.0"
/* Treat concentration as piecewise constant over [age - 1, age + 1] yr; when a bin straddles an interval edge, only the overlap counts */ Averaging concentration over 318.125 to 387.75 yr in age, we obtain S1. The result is 16.7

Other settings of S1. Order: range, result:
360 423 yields 16.4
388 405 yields 16.2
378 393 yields 17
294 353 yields 17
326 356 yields 16.7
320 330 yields 17.2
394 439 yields 16.1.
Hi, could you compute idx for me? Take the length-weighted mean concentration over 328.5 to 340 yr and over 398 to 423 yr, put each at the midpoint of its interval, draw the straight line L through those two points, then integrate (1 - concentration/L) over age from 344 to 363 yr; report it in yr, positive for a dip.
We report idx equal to 0.6 yr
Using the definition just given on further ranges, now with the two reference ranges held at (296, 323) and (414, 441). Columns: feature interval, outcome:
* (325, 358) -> 0.6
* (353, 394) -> 0.1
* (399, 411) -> 0.1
